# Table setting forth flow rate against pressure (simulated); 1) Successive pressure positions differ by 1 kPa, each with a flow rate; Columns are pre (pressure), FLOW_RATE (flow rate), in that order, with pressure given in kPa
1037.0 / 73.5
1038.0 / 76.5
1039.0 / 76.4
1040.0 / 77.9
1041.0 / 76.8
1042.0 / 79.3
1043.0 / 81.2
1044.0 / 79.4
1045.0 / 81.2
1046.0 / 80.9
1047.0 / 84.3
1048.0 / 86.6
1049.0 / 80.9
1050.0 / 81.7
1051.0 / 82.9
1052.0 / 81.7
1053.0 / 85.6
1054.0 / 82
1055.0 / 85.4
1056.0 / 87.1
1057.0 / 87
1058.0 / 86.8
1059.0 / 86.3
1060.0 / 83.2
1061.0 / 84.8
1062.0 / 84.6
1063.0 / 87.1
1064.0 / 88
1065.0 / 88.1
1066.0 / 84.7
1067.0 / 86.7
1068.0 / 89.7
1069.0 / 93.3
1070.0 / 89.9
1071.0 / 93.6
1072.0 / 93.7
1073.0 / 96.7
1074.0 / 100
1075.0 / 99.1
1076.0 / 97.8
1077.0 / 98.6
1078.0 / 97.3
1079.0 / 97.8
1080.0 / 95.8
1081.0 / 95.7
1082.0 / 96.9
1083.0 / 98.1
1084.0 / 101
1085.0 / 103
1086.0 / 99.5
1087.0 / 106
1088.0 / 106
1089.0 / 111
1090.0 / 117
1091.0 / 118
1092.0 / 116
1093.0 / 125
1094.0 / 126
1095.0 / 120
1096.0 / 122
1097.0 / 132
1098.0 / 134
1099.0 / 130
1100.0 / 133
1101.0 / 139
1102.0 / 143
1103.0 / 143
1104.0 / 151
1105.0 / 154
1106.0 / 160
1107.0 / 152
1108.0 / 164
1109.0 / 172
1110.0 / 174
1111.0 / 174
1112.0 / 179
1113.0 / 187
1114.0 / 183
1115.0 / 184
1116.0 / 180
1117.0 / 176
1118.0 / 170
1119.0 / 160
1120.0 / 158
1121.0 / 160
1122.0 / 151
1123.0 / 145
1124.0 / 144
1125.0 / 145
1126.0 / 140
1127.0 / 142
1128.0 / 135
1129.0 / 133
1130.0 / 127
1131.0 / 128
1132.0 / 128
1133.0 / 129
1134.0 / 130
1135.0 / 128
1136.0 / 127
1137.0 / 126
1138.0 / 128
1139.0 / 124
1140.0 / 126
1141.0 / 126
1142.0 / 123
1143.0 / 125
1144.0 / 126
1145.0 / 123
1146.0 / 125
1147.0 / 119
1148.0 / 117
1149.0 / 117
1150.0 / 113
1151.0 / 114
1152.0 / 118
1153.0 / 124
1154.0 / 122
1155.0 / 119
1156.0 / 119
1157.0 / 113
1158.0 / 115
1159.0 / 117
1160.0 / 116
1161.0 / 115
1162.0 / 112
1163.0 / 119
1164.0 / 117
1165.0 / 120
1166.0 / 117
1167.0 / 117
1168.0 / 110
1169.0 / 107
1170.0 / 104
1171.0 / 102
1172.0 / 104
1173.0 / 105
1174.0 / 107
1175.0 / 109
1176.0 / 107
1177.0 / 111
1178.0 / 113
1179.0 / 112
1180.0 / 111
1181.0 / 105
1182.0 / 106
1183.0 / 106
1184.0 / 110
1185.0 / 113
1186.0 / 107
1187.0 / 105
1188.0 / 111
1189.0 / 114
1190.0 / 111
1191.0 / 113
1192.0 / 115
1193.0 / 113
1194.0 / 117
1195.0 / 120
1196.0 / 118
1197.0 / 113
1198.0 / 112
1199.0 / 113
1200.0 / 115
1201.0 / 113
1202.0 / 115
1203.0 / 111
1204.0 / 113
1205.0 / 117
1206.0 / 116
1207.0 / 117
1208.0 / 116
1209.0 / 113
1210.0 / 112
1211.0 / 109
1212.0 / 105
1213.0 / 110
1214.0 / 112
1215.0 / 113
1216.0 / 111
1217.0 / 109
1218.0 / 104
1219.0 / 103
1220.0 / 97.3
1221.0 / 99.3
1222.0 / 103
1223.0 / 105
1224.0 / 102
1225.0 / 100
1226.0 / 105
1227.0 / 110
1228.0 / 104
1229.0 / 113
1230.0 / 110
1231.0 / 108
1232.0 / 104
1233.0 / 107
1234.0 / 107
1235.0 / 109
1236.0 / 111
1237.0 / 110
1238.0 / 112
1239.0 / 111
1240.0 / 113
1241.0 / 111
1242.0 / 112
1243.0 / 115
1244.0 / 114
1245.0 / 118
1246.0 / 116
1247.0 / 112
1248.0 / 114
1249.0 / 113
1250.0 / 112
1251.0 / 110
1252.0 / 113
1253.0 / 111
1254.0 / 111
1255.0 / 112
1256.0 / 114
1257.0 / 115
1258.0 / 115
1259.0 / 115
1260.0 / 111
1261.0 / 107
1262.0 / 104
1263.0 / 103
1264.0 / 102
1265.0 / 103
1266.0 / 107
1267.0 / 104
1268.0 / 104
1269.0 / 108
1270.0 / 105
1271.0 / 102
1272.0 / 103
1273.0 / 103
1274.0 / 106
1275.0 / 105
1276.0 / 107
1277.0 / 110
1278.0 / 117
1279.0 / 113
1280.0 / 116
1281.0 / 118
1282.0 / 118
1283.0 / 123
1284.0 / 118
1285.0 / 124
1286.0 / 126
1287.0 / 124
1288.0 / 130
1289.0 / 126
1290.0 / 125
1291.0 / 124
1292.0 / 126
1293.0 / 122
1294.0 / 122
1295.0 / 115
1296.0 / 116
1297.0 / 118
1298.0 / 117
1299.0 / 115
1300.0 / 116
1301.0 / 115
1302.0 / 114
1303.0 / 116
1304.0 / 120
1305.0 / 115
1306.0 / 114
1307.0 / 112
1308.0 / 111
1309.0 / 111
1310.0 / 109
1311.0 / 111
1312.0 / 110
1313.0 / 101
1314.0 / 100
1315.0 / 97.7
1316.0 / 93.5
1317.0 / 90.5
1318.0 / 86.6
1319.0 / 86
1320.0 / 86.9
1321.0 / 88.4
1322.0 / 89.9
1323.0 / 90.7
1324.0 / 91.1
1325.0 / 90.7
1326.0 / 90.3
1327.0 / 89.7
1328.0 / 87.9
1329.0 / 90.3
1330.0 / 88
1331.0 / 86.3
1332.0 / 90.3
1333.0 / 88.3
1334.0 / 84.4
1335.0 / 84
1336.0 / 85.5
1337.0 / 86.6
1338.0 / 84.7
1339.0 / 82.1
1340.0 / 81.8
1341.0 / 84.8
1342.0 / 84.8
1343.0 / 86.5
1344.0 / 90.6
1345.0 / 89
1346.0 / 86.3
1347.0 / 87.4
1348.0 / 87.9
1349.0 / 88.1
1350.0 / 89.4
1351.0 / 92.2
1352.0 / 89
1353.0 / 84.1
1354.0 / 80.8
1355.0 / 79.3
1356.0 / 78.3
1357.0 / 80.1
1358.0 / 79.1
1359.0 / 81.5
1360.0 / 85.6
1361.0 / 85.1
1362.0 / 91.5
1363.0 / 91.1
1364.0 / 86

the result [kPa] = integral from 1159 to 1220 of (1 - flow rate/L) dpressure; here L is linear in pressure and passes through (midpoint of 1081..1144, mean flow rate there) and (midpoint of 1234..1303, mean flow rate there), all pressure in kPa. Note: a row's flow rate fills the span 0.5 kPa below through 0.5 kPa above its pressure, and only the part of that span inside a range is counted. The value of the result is 6.9 kPa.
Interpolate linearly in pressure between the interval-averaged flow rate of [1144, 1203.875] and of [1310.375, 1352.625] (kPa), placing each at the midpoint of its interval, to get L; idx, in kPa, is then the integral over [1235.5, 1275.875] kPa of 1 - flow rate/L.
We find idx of -3.4 kPa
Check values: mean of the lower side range 113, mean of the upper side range 89.8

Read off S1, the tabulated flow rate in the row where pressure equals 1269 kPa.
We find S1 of 108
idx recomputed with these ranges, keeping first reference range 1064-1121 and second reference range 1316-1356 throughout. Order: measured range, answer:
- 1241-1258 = -2.02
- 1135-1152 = -0.58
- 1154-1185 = 0.68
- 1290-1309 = -4.91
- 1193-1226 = -0.81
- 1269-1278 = -0.80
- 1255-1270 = -1.35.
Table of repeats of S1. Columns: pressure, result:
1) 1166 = 117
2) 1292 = 126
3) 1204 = 113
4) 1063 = 87.1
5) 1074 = 100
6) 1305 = 115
